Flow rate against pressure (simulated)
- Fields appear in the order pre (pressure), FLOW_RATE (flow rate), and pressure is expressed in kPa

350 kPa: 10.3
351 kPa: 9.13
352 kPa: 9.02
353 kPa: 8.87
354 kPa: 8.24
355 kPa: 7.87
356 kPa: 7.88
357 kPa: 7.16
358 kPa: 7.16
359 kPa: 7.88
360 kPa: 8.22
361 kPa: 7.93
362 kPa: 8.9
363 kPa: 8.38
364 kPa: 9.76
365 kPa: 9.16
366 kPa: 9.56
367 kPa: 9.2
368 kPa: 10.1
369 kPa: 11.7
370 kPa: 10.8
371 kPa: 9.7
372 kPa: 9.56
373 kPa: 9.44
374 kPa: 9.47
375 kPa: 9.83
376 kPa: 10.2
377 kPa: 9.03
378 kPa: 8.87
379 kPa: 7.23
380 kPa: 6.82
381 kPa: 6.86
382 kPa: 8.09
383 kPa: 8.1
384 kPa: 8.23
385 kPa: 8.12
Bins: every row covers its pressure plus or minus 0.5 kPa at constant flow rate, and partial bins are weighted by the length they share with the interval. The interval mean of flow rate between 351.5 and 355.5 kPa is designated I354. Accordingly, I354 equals 8.5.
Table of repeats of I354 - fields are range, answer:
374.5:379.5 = 9.03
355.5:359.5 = 7.52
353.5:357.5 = 7.79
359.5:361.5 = 8.07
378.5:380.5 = 7.03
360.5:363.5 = 8.4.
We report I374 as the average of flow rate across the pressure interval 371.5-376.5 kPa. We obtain 9.7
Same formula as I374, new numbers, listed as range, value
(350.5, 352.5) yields 9.07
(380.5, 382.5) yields 7.47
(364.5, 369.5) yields 9.94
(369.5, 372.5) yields 10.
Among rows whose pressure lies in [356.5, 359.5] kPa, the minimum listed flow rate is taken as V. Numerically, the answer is 7.16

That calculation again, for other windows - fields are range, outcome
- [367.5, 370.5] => 10.1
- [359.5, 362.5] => 7.93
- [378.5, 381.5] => 6.82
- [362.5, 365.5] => 8.38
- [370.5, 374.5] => 9.44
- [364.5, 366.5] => 9.16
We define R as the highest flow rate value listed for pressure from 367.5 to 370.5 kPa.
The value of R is 11.7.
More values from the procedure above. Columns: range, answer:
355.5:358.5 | 7.88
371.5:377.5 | 10.2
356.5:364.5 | 9.76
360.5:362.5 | 8.9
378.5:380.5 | 7.23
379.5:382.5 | 8.09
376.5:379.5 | 9.03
